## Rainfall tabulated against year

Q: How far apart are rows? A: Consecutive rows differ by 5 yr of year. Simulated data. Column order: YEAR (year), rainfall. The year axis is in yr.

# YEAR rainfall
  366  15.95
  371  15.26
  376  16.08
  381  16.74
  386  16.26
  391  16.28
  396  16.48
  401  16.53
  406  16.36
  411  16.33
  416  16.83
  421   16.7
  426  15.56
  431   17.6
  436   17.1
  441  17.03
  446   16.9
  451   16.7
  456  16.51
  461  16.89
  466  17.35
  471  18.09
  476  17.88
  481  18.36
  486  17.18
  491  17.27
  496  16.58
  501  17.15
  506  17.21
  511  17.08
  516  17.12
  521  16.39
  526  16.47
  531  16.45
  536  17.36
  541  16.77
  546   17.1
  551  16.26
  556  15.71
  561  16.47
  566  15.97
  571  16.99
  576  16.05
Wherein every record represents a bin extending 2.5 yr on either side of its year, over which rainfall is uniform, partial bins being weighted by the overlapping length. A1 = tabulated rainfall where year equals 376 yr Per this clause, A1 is 16.08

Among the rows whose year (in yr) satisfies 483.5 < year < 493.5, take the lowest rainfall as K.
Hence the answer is 17.18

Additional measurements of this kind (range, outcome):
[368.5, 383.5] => 15.26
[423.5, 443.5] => 15.56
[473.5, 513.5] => 16.58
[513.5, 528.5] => 16.39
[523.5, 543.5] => 16.45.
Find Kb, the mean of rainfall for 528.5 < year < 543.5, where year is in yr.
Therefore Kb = 16.9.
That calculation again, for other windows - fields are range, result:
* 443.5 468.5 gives 16.9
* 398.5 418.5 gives 16.5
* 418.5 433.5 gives 16.6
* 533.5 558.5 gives 16.6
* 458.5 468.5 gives 17.1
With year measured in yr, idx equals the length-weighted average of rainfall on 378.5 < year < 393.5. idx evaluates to 16.4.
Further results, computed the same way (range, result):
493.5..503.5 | 16.9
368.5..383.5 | 16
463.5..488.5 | 17.8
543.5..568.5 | 16.3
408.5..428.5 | 16.4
